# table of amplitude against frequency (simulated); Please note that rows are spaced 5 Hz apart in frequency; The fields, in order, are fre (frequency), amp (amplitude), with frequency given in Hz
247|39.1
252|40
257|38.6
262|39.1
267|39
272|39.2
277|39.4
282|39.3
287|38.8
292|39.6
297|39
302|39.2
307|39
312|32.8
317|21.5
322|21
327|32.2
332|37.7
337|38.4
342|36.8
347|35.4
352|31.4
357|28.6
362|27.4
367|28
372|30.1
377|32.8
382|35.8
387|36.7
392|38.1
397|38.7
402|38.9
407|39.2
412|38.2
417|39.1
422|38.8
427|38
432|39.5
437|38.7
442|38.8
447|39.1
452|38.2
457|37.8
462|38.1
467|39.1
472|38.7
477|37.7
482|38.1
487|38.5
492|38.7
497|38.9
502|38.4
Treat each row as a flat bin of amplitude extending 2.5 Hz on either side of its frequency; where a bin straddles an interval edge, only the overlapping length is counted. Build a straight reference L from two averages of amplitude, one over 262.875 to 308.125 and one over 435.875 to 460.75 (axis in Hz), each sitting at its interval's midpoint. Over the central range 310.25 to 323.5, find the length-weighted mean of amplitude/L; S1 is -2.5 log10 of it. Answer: 0.49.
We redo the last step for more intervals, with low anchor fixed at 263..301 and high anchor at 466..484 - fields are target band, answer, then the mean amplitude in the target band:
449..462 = 0.01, 38.1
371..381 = 0.20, 32.3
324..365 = 0.17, 33.3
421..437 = -0.01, 38.8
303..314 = 0.07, 36.5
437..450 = -0.01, 38.9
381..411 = 0.02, 38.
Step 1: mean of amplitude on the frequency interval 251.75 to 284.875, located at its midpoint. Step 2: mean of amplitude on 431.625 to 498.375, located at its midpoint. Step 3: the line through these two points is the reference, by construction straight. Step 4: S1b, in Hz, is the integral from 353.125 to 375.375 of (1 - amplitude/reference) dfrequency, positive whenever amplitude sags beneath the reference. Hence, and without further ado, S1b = 5.7 Hz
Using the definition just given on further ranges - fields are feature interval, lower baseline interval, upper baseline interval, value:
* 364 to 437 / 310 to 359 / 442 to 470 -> -2.42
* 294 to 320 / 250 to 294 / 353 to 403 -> 2.21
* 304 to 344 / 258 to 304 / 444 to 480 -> 6.69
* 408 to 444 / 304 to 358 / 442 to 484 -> -2.01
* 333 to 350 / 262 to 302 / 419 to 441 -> 0.97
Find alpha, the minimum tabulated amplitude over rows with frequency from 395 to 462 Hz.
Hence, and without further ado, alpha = 37.8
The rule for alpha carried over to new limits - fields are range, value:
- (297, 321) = 21.5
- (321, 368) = 21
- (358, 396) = 27.4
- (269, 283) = 39.2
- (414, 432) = 38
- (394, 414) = 38.2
